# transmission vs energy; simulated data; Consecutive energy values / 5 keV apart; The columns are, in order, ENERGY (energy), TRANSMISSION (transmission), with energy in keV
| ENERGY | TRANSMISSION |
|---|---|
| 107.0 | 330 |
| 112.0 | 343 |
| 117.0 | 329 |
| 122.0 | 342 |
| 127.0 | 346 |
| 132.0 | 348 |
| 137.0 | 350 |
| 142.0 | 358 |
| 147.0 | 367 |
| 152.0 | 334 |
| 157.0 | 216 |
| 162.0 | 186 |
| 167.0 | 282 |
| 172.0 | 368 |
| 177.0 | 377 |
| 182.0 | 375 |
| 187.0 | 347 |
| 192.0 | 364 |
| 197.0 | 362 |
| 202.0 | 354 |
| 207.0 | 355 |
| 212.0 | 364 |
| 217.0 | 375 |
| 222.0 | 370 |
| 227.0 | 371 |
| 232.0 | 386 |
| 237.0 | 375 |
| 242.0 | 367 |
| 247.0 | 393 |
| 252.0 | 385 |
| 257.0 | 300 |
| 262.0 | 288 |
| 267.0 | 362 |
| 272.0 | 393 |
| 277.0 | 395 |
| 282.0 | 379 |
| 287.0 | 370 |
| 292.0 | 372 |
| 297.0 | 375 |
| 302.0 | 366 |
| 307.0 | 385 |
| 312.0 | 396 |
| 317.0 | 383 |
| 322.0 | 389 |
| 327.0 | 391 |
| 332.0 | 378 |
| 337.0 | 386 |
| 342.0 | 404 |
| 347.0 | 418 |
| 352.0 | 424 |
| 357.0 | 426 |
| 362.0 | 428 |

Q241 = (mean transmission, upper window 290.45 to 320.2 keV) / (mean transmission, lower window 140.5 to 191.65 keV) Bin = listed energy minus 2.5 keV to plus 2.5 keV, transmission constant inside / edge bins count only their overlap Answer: 1.18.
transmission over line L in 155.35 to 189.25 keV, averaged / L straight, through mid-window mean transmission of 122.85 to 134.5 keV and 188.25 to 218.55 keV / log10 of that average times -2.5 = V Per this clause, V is 0.15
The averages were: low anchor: 346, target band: 309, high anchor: 361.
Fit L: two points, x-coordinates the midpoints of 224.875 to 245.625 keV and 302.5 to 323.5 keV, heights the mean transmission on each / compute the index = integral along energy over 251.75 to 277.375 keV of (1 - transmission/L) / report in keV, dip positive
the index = 2.2 keV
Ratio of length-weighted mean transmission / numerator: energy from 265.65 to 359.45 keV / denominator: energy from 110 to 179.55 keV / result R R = 1.20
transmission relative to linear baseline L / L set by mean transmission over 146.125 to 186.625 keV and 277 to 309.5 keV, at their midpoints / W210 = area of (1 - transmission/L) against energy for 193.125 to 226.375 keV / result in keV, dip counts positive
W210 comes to -2.9 keV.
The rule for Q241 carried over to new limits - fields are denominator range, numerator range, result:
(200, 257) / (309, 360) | 1.08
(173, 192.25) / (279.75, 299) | 1.02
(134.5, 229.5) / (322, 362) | 1.19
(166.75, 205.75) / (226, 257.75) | 1.04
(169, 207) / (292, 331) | 1.06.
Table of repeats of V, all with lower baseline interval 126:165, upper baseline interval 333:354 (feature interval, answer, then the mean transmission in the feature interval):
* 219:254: -0.069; 378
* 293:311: 0.026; 377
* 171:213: -0.091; 363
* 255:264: 0.237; 294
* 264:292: -0.009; 377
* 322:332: 0.029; 387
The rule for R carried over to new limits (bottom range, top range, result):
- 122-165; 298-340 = 1.22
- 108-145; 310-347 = 1.14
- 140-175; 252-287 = 1.18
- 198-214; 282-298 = 1.04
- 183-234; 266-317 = 1.04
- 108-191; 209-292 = 1.11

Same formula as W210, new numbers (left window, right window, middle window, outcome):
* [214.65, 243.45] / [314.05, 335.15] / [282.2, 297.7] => 0.34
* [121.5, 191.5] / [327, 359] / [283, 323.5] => 0.96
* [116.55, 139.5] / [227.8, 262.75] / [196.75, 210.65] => -0.08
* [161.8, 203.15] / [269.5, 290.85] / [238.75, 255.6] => -0.29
